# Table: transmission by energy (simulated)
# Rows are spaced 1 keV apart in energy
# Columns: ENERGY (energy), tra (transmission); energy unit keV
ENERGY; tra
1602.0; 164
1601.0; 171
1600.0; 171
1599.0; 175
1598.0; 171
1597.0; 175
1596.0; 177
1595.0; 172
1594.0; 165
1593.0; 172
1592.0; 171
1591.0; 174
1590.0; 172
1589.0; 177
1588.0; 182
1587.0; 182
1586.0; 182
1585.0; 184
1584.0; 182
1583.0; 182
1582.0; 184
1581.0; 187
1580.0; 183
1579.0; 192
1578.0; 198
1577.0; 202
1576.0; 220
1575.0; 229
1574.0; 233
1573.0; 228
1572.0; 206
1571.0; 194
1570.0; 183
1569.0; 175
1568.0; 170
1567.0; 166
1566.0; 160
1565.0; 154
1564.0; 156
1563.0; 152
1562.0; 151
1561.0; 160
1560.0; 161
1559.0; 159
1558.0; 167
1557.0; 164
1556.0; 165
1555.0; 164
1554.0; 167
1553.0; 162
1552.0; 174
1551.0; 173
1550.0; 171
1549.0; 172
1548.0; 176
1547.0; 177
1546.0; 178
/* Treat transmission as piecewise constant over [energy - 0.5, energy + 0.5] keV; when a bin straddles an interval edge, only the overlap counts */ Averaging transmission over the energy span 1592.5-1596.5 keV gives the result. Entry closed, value 172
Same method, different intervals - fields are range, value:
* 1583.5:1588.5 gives 182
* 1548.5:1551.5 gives 172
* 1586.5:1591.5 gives 177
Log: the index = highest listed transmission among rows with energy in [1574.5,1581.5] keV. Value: 229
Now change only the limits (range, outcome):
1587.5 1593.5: 182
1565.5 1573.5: 228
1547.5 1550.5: 176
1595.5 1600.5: 177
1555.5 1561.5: 167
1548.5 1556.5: 174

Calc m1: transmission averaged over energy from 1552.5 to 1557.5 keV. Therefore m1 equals 164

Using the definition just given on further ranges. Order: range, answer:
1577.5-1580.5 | 191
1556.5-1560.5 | 163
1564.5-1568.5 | 162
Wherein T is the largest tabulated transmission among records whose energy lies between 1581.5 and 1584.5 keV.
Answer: 184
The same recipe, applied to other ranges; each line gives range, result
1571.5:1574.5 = 233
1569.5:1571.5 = 194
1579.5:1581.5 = 187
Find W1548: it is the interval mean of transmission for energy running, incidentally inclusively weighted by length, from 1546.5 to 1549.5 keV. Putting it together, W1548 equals 175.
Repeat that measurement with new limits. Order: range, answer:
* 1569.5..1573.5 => 203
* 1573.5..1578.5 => 216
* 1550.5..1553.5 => 170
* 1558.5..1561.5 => 160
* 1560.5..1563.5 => 154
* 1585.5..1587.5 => 182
